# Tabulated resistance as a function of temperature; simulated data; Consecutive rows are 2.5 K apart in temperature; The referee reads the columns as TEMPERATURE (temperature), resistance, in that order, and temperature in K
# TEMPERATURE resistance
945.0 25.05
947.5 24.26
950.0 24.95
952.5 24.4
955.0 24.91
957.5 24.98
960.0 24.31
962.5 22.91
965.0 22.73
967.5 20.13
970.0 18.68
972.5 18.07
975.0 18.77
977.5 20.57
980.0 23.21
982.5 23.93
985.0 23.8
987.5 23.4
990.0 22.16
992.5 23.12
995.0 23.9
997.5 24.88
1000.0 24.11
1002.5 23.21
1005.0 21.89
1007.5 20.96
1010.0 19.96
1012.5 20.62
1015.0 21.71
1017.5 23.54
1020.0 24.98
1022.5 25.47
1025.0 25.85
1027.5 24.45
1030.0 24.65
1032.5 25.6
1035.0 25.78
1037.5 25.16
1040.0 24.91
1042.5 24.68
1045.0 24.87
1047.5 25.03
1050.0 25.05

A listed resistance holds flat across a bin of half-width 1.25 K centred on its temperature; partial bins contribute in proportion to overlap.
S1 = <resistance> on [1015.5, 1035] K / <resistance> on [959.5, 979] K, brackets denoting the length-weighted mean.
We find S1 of 1.20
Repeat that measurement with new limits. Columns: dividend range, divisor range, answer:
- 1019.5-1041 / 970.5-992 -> 1.16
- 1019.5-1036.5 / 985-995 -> 1.09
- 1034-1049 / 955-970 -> 1.10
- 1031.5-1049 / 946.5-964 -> 1.03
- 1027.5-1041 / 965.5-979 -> 1.29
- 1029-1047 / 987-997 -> 1.08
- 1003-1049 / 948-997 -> 1.06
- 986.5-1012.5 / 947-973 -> 0.99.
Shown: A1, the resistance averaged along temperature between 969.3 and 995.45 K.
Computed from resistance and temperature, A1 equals 21.8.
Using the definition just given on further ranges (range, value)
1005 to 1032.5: 23.3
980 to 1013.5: 22.8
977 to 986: 23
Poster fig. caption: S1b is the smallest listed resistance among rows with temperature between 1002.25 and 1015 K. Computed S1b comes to 19.96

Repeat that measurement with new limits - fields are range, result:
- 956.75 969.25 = 20.13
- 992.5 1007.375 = 21.89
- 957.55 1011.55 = 18.07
